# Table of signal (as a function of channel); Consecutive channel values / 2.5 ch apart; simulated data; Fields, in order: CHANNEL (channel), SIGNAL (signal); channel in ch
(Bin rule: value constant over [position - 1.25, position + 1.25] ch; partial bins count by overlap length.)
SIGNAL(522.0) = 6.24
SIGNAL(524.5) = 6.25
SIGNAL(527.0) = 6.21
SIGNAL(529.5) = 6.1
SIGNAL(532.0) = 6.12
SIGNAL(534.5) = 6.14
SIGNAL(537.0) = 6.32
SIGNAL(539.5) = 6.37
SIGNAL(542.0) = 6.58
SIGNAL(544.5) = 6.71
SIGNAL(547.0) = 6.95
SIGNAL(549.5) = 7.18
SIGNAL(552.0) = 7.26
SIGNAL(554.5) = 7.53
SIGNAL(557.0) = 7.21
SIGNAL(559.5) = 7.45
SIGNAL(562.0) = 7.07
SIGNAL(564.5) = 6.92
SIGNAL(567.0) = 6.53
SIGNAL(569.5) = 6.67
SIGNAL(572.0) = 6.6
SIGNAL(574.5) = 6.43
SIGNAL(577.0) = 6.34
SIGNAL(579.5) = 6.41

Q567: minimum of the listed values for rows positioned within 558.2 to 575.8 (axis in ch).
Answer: 6.43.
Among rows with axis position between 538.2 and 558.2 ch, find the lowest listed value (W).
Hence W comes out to 6.37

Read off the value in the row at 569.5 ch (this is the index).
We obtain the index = 6.67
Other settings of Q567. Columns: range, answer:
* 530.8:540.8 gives 6.12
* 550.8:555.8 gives 7.26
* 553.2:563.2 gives 7.07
